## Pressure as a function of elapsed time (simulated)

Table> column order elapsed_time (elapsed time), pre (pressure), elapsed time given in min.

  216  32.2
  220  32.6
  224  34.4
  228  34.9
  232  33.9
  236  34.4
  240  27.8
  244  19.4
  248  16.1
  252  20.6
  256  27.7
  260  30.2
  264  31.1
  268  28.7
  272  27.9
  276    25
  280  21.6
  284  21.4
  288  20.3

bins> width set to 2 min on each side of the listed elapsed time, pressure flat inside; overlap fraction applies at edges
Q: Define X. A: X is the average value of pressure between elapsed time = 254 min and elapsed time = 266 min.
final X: 29.7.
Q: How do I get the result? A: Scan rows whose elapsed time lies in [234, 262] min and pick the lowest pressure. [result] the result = 16.1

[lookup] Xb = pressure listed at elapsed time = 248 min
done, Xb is 16.1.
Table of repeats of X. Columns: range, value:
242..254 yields 18.7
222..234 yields 34.4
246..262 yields 23.6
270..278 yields 26.4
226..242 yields 32.8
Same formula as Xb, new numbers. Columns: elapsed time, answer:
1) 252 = 20.6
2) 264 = 31.1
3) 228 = 34.9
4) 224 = 34.4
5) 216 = 32.2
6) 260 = 30.2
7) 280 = 21.6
